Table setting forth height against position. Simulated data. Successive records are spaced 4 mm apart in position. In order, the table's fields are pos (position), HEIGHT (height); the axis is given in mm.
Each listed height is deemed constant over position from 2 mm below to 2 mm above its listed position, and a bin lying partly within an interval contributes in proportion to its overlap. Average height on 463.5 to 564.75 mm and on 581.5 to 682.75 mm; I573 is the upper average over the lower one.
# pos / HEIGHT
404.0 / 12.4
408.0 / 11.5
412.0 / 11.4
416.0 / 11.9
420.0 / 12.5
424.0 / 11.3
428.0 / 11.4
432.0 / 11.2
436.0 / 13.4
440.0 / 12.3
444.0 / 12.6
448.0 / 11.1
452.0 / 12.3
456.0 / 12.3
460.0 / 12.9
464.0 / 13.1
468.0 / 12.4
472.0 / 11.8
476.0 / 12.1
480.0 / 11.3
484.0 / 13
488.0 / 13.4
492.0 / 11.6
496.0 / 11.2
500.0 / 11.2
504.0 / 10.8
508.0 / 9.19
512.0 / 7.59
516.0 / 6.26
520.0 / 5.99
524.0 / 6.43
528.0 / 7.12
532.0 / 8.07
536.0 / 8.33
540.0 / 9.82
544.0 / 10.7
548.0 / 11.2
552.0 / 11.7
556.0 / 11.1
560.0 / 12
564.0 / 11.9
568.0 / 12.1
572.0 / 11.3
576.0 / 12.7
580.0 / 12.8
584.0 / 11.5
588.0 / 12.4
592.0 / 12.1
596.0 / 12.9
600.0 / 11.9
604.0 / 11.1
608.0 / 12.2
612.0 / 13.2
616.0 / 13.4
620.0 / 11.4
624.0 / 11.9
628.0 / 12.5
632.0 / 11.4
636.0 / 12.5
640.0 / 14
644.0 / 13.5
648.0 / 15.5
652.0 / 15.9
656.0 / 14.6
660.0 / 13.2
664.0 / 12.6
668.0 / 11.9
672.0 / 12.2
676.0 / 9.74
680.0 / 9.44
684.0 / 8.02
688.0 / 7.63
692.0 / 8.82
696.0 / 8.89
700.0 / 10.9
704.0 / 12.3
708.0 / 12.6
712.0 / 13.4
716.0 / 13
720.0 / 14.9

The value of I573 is 1.2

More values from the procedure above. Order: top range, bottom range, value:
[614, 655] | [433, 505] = 1.09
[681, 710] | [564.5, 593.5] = 0.81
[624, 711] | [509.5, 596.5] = 1.16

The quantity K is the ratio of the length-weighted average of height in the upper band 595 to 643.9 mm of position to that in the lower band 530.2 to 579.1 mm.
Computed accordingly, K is 1.13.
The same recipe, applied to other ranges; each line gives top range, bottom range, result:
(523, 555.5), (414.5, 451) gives 0.78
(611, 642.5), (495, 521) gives 1.41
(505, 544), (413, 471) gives 0.65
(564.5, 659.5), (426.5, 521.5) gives 1.13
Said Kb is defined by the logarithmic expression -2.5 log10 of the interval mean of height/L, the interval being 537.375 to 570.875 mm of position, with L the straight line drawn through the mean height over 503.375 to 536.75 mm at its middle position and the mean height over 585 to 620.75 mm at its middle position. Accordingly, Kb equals -0.18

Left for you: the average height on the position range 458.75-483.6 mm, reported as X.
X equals 12.3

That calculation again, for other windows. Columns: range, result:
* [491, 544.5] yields 8.78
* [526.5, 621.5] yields 11.4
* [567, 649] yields 12.5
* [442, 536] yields 10.5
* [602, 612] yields 12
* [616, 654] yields 13.2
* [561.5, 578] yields 12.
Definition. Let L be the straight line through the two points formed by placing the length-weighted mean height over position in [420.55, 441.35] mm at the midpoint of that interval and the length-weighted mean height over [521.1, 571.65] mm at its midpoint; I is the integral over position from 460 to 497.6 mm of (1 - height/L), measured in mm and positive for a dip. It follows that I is -3.8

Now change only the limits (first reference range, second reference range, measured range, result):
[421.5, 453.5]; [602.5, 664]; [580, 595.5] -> 0.8 mm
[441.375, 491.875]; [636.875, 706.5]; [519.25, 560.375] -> 9.5 mm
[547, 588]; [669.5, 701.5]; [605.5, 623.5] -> -2.5 mm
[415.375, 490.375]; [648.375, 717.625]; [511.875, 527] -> 7.0 mm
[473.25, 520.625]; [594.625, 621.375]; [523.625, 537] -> 4.2 mm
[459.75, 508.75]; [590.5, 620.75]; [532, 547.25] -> 3.2 mm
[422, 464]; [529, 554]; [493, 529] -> 7.0 mm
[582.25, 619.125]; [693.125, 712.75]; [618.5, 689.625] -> -1.9 mm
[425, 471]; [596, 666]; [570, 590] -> 1.0 mm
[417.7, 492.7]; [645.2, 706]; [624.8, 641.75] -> -1.3 mm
